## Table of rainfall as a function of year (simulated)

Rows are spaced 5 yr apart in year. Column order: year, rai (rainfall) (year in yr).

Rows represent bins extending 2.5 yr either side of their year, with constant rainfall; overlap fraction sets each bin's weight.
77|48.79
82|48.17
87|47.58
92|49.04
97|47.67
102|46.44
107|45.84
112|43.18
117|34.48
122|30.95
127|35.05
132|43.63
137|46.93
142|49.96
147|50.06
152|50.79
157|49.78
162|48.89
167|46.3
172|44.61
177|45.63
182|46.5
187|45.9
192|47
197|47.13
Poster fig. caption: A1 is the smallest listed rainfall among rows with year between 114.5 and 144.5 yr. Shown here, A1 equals 30.95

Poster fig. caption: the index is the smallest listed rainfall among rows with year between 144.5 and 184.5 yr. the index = 44.61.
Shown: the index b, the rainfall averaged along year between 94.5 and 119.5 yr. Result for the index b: 43.5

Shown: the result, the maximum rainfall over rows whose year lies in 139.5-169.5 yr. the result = 50.79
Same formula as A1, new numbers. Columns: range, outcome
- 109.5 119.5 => 34.48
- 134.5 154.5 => 46.93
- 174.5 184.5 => 45.63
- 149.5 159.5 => 49.78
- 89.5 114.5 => 43.18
